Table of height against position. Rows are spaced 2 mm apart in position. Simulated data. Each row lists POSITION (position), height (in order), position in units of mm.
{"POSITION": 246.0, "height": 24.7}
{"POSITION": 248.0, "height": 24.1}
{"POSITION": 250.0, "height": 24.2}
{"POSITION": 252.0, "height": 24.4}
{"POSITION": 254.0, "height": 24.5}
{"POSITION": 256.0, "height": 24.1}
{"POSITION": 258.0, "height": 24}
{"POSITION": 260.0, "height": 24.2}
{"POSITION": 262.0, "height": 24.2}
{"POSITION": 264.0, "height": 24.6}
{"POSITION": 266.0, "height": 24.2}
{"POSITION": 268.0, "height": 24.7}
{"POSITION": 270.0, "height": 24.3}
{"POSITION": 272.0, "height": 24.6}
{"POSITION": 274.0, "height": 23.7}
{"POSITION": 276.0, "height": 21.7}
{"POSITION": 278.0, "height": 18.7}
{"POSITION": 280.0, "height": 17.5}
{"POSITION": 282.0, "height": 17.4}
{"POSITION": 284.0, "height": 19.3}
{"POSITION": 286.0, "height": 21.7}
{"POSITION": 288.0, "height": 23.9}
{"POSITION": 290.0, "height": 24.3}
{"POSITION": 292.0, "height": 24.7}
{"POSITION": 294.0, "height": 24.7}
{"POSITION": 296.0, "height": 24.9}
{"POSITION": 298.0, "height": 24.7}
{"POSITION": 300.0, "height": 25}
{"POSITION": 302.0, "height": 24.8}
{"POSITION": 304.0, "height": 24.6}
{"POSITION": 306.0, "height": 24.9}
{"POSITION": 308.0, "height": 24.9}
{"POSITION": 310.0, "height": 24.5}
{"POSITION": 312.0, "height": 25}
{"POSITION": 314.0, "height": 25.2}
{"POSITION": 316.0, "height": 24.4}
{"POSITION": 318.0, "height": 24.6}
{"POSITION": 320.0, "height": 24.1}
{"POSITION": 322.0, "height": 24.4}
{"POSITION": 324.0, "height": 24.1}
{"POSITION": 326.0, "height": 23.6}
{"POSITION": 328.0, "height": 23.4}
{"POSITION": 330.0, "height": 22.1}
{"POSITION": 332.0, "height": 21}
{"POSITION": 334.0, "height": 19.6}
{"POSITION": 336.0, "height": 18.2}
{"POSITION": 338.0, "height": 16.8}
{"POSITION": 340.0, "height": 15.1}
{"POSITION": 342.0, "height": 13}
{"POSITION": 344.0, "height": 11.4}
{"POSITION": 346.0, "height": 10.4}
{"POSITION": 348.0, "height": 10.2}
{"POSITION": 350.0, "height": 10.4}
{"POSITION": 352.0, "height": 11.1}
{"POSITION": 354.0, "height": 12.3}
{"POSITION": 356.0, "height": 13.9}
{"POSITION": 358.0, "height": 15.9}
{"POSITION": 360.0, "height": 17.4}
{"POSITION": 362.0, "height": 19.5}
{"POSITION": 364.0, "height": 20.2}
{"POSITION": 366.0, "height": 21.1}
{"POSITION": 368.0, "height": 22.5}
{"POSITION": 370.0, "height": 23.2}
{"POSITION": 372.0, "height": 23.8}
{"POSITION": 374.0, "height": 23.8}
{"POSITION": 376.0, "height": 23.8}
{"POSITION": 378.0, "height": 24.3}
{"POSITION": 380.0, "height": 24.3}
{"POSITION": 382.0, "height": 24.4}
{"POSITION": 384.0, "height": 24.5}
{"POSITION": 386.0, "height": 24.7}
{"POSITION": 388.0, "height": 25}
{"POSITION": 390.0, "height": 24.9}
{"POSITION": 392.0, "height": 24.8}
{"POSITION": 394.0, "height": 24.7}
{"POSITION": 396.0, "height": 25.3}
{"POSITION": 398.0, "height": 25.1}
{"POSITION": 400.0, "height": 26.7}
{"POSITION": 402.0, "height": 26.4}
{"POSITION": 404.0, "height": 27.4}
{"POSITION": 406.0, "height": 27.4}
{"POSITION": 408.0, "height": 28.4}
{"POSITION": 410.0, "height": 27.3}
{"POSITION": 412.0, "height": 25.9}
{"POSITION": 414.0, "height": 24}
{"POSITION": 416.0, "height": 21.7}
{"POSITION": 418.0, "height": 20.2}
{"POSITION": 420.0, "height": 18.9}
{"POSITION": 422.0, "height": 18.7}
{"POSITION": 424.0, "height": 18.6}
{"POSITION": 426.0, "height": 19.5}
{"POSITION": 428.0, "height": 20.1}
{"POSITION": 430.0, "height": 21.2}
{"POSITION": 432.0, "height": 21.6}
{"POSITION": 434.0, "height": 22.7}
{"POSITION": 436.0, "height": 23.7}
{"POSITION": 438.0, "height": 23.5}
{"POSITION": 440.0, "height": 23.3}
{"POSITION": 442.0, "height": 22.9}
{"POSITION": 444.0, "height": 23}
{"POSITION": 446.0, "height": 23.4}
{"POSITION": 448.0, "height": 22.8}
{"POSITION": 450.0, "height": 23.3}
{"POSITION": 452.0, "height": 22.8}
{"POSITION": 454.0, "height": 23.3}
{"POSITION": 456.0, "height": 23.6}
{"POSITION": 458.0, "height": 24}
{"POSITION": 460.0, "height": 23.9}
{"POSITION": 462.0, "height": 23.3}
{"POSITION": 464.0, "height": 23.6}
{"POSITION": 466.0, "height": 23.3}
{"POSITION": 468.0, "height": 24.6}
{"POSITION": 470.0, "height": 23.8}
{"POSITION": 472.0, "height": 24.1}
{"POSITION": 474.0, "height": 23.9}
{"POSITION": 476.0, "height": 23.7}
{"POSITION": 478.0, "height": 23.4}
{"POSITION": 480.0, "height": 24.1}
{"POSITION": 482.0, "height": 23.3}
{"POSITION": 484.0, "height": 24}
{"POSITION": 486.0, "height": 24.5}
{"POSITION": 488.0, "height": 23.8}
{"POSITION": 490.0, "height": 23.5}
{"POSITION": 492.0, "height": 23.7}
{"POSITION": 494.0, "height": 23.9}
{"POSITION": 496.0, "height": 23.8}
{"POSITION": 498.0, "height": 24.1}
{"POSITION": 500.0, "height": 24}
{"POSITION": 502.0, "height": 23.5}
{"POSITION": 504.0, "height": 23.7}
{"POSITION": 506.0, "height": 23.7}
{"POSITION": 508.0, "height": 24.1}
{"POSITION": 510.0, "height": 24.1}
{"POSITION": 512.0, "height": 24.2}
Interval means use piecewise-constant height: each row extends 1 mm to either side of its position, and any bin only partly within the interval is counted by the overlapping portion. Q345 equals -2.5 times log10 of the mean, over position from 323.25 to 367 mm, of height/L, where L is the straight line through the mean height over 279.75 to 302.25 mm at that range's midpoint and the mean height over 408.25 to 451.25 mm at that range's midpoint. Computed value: 0.32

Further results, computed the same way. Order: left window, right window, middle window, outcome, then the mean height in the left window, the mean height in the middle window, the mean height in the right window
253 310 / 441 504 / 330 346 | 0.388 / 23.4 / 16.4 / 23.6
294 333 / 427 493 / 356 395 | 0.060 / 24.2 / 22.6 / 23.3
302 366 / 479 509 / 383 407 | -0.210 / 19.3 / 25.6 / 23.8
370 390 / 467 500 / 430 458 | 0.046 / 24.3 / 23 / 23.9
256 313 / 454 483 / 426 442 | 0.072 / 23.4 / 22.2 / 23.7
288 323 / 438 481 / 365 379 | 0.044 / 24.7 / 23.2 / 23.5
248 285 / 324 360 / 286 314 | -0.236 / 22.8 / 24.6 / 16.1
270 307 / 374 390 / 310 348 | 0.165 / 22.9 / 20.2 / 24.4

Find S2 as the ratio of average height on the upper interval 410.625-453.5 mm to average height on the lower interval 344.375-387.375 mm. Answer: 1.2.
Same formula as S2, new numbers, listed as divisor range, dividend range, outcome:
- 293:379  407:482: 1.12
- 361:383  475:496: 1.04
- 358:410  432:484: 0.98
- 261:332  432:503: 1.00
